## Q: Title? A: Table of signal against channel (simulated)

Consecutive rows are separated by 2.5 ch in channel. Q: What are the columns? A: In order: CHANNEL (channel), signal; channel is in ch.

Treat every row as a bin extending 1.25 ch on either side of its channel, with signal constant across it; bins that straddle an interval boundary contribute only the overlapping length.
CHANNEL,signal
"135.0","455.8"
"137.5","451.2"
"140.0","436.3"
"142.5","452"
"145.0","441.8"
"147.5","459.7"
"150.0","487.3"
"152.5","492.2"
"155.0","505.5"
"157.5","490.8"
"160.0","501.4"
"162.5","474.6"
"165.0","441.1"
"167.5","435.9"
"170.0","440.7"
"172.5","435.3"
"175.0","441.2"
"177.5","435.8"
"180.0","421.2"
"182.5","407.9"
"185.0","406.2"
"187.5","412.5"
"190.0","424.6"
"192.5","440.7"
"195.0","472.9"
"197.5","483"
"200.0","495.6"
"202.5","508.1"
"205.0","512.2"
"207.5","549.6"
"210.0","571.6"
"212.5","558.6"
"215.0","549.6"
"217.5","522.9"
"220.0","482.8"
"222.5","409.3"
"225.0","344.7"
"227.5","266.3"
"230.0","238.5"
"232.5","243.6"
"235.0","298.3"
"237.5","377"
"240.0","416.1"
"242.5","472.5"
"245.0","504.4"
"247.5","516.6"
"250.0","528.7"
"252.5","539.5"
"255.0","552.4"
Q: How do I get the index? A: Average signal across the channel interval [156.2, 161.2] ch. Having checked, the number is 496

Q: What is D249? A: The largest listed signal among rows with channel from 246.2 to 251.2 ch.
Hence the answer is 528.7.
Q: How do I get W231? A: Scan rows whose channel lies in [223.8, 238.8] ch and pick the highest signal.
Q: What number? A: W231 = 377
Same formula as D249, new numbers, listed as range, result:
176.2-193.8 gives 440.7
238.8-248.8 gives 516.6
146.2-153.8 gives 492.2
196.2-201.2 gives 495.6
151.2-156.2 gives 505.5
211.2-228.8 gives 558.6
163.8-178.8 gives 441.2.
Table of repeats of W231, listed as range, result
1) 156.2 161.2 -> 501.4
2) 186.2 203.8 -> 508.1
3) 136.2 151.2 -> 487.3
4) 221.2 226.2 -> 409.3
